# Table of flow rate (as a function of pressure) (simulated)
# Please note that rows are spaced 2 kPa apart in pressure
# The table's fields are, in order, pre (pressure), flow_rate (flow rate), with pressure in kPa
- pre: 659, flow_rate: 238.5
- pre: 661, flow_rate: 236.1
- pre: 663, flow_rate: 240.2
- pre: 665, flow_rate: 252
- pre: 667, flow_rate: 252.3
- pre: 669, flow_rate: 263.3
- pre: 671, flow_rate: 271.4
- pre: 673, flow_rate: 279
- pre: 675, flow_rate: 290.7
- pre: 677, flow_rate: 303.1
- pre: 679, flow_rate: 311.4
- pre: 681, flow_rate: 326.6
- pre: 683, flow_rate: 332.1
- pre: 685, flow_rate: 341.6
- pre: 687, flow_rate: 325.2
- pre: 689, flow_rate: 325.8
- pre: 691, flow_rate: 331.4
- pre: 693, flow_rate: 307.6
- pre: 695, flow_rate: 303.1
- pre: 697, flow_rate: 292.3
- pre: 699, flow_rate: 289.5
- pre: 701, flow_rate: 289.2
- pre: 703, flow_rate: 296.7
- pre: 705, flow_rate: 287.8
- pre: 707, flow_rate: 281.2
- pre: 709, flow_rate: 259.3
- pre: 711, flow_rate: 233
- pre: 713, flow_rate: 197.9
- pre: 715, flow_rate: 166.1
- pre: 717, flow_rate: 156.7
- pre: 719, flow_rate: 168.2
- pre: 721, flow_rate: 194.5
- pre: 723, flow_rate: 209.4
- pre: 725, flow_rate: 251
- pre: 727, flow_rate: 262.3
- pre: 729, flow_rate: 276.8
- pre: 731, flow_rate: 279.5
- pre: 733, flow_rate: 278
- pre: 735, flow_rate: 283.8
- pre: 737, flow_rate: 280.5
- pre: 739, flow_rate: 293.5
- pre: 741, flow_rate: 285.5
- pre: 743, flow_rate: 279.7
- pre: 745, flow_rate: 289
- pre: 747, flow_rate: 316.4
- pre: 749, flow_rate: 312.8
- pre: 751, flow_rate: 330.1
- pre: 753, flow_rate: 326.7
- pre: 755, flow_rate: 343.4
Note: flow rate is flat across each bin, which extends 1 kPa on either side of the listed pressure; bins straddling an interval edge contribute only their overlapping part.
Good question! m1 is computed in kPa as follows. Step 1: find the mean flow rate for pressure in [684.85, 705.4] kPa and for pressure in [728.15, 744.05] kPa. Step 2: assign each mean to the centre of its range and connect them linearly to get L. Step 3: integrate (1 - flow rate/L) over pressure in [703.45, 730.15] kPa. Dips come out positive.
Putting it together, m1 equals 6.0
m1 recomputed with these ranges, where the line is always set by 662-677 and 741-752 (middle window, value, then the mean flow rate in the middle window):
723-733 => 1.1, 263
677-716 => -1.5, 290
